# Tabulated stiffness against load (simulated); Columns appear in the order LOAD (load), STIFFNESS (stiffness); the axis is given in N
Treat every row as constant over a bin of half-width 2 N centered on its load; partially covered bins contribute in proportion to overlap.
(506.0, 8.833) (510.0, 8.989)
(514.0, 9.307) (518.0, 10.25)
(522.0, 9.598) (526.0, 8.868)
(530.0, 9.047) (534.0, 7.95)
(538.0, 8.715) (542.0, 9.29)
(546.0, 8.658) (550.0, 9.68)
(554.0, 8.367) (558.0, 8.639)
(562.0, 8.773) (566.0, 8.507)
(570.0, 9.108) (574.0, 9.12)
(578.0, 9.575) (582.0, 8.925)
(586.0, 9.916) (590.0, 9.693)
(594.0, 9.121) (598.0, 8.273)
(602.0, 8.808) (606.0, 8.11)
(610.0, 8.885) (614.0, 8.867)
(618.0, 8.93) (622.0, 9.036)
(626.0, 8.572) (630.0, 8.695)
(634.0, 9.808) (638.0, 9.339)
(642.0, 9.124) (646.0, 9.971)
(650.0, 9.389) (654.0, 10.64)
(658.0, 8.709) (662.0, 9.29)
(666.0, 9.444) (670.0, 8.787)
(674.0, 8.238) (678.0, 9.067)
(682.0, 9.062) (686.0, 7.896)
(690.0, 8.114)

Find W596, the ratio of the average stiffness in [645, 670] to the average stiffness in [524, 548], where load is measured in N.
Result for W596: 1.08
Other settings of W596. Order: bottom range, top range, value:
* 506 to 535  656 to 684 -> 0.98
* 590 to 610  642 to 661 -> 1.10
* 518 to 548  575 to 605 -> 1.02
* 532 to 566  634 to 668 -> 1.09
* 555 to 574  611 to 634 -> 1.02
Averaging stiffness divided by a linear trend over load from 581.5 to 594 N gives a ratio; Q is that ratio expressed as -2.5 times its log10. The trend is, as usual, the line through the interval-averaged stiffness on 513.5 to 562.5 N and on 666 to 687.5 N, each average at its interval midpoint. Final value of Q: -0.07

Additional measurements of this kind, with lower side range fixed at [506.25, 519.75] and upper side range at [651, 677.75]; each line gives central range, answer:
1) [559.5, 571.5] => 0.067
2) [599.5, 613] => 0.081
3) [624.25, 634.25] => 0.040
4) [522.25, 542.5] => 0.069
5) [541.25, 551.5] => 0.022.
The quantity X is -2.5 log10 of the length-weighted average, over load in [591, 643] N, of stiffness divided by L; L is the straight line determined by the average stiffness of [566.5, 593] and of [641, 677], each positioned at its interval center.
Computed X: 0.05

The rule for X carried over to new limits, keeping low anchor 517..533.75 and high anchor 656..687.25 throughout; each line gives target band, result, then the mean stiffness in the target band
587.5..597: -0.031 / 9.31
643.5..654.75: -0.115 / 9.89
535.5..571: 0.039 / 8.84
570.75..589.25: -0.035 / 9.39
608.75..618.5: 0.013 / 8.89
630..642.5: -0.049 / 9.34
